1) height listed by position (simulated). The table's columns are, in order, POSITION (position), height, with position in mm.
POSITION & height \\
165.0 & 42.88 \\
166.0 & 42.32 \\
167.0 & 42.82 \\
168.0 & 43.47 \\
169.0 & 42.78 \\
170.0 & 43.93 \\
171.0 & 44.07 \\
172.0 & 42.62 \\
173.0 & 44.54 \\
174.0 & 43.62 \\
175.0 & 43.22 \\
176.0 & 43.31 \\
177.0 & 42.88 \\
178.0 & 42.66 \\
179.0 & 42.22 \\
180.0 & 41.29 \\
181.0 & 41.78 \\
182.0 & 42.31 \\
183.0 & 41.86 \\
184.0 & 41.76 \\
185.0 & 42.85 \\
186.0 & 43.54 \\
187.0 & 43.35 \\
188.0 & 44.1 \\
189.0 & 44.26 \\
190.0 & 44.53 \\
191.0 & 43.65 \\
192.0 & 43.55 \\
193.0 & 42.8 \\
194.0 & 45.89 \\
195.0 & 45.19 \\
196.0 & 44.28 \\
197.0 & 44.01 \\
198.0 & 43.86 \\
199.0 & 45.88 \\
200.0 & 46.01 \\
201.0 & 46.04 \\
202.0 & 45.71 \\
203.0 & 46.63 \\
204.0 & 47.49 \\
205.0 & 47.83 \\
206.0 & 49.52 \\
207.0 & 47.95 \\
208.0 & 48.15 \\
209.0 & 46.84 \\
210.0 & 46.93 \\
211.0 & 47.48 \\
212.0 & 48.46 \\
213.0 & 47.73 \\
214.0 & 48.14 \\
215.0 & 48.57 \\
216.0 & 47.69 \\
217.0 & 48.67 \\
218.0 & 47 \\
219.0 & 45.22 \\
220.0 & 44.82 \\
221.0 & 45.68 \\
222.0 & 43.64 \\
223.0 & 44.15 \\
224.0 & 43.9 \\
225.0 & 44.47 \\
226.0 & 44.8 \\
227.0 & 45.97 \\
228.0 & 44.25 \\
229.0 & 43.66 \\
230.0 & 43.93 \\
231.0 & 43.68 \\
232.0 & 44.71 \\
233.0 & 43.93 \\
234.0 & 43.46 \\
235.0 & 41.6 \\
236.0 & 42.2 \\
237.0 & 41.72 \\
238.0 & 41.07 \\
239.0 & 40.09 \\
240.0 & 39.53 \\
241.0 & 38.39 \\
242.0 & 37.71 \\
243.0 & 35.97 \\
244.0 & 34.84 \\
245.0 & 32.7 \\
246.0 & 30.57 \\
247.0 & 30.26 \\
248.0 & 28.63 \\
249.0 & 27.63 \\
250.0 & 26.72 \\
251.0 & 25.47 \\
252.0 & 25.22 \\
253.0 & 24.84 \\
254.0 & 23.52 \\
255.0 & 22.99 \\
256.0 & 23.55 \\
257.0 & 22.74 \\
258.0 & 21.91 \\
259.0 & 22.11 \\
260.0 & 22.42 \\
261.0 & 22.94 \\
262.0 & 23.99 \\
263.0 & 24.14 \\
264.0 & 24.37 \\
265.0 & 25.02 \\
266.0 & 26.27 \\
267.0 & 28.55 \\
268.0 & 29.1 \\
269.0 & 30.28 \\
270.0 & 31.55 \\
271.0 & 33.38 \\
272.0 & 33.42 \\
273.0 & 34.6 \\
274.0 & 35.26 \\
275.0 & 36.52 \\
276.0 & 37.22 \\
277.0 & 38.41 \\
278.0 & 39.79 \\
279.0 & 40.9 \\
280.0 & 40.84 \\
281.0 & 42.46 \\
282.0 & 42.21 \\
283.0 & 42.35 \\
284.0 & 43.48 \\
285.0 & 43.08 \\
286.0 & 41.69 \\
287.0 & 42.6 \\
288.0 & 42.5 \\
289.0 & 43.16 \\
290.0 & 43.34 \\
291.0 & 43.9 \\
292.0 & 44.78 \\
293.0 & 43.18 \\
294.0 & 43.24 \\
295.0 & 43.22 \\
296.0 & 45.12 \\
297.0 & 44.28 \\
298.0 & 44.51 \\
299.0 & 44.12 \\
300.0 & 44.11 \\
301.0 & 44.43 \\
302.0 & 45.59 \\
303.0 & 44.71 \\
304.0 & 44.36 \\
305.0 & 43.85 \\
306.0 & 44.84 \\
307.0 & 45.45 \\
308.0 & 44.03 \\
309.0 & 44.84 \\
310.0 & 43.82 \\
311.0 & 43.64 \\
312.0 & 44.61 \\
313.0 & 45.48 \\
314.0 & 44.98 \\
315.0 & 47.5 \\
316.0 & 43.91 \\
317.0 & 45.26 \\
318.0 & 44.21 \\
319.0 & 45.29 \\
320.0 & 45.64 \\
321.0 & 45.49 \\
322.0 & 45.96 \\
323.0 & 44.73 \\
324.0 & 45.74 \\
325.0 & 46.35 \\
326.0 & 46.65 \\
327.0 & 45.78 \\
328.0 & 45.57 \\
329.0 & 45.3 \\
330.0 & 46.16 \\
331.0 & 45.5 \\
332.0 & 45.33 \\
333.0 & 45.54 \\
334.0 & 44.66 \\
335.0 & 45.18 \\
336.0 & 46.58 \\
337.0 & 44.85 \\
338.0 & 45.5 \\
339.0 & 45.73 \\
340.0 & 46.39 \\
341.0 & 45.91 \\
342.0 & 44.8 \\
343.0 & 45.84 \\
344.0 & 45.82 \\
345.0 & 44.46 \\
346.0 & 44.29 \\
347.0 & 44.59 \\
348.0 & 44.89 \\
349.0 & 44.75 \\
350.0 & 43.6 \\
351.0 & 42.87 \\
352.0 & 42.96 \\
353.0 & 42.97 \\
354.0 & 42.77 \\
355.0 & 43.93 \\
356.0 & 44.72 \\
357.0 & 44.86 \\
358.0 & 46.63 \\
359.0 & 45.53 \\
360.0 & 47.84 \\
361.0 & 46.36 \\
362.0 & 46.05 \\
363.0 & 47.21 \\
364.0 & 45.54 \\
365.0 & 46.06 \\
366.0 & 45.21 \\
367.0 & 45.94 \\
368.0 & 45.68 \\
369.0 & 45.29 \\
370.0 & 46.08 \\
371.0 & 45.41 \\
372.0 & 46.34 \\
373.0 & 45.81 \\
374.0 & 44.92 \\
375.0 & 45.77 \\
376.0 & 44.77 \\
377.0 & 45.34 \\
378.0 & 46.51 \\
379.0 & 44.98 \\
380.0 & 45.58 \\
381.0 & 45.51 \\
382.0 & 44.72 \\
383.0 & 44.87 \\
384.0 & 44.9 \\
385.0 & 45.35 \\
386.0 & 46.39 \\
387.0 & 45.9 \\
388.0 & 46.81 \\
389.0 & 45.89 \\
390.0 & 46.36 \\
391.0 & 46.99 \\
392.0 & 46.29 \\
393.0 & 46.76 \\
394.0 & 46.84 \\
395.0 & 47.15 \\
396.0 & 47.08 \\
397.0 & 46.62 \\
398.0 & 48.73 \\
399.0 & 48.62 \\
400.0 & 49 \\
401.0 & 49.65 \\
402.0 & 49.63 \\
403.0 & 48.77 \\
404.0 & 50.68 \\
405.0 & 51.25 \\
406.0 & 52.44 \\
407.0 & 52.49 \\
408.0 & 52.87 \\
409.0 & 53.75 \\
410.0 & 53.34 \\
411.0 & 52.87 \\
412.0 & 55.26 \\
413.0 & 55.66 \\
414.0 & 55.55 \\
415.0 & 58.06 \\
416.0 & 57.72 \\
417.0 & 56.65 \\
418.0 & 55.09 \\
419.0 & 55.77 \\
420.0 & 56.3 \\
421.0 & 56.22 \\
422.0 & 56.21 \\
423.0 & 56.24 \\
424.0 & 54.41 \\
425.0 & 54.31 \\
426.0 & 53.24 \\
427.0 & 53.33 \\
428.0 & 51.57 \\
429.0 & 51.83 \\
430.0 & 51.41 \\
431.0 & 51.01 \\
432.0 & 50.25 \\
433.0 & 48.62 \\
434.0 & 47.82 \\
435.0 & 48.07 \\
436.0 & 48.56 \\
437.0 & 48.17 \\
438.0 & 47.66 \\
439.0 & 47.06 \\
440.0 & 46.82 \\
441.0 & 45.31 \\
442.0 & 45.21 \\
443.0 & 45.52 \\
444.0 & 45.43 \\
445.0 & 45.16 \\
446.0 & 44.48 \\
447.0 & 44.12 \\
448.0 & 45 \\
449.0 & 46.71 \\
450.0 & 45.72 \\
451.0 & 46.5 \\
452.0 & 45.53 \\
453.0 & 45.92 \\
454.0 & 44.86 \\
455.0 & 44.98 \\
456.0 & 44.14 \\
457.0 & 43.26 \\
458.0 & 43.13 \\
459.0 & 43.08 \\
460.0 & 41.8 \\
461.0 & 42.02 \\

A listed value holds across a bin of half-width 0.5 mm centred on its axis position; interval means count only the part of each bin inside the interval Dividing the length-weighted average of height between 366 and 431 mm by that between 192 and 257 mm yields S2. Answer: 1.2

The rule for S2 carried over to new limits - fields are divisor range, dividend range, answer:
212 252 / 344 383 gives 1.11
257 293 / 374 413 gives 1.38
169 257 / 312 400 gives 1.09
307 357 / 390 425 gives 1.16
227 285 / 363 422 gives 1.45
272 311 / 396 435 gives 1.24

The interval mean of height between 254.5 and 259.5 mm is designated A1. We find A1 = 22.7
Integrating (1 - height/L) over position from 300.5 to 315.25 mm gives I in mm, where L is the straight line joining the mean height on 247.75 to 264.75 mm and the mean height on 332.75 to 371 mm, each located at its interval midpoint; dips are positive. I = -3.8 mm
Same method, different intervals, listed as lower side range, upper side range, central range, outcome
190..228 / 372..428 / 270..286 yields 2.9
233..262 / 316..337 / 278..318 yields -3.5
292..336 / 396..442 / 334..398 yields 3.7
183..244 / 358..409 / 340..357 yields 0.8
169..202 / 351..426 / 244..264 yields 8.7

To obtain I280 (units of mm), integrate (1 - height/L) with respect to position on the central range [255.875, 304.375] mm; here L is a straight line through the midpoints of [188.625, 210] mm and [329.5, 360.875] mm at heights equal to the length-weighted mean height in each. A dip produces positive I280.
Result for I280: 9.2 mm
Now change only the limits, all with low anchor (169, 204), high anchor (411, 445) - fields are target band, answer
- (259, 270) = 4.9 mm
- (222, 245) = 1.8 mm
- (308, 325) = 1.1 mm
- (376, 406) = 2.1 mm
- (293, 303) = 0.7 mm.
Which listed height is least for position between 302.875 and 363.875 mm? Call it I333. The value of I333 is 42.77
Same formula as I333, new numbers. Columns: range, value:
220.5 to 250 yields 26.72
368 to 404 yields 44.72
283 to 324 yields 41.69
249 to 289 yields 21.91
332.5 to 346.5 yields 44.29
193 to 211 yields 42.8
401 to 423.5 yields 48.77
